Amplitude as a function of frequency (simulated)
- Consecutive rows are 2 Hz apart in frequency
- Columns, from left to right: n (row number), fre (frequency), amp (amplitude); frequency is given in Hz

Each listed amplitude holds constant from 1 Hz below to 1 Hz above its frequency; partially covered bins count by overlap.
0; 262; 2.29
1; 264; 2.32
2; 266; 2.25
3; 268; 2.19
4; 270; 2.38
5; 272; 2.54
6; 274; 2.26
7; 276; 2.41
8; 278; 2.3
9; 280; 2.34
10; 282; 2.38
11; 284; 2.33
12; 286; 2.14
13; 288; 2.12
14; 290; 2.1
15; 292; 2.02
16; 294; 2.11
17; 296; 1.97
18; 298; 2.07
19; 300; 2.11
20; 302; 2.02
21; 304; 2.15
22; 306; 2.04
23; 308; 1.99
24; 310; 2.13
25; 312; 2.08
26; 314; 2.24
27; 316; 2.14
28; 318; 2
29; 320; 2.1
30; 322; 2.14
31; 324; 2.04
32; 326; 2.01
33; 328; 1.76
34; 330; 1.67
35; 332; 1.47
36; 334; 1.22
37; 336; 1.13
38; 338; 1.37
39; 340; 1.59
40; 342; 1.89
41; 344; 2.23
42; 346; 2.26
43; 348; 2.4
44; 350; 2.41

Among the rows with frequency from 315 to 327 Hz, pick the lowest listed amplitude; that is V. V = 2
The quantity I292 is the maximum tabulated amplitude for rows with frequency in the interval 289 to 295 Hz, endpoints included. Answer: 2.11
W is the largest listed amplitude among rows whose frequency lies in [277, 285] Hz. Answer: 2.38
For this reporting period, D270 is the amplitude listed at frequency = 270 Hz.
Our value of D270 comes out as 2.38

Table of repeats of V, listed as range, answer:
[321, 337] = 1.13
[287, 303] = 1.97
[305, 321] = 1.99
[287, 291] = 2.1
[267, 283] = 2.19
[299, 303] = 2.02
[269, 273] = 2.38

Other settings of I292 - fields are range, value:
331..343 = 1.89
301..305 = 2.15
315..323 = 2.14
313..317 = 2.24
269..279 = 2.54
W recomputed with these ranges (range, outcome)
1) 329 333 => 1.67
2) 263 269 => 2.32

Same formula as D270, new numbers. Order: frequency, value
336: 1.13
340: 1.59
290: 2.1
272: 2.54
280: 2.34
